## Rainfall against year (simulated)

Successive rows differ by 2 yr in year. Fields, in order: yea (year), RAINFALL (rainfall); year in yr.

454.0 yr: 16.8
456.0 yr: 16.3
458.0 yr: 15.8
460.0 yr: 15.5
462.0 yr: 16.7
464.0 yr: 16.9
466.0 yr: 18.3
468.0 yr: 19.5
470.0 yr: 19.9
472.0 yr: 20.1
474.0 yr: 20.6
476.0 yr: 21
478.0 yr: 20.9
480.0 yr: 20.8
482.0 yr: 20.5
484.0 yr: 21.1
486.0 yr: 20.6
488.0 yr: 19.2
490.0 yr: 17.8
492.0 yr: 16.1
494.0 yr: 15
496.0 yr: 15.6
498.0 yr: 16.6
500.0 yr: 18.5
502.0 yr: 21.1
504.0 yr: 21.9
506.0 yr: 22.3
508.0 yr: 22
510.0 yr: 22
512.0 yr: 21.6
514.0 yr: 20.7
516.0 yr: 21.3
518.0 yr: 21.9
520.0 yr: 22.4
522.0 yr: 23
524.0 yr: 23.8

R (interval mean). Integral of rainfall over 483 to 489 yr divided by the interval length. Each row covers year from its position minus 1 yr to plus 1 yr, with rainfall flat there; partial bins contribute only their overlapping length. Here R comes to 20.3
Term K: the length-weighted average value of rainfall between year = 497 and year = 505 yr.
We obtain 19.5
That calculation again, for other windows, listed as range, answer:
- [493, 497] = 15.3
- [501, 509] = 21.8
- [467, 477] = 20.2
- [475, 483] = 20.8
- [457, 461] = 15.7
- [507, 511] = 22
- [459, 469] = 17.4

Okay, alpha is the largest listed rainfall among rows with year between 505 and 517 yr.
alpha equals 22.3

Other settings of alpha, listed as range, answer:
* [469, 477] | 21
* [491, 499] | 16.6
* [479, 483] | 20.8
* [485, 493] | 20.6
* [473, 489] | 21.1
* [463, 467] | 18.3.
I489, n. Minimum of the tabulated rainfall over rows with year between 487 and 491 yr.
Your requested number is 17.8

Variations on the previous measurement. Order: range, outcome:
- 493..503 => 15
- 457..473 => 15.5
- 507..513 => 21.6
